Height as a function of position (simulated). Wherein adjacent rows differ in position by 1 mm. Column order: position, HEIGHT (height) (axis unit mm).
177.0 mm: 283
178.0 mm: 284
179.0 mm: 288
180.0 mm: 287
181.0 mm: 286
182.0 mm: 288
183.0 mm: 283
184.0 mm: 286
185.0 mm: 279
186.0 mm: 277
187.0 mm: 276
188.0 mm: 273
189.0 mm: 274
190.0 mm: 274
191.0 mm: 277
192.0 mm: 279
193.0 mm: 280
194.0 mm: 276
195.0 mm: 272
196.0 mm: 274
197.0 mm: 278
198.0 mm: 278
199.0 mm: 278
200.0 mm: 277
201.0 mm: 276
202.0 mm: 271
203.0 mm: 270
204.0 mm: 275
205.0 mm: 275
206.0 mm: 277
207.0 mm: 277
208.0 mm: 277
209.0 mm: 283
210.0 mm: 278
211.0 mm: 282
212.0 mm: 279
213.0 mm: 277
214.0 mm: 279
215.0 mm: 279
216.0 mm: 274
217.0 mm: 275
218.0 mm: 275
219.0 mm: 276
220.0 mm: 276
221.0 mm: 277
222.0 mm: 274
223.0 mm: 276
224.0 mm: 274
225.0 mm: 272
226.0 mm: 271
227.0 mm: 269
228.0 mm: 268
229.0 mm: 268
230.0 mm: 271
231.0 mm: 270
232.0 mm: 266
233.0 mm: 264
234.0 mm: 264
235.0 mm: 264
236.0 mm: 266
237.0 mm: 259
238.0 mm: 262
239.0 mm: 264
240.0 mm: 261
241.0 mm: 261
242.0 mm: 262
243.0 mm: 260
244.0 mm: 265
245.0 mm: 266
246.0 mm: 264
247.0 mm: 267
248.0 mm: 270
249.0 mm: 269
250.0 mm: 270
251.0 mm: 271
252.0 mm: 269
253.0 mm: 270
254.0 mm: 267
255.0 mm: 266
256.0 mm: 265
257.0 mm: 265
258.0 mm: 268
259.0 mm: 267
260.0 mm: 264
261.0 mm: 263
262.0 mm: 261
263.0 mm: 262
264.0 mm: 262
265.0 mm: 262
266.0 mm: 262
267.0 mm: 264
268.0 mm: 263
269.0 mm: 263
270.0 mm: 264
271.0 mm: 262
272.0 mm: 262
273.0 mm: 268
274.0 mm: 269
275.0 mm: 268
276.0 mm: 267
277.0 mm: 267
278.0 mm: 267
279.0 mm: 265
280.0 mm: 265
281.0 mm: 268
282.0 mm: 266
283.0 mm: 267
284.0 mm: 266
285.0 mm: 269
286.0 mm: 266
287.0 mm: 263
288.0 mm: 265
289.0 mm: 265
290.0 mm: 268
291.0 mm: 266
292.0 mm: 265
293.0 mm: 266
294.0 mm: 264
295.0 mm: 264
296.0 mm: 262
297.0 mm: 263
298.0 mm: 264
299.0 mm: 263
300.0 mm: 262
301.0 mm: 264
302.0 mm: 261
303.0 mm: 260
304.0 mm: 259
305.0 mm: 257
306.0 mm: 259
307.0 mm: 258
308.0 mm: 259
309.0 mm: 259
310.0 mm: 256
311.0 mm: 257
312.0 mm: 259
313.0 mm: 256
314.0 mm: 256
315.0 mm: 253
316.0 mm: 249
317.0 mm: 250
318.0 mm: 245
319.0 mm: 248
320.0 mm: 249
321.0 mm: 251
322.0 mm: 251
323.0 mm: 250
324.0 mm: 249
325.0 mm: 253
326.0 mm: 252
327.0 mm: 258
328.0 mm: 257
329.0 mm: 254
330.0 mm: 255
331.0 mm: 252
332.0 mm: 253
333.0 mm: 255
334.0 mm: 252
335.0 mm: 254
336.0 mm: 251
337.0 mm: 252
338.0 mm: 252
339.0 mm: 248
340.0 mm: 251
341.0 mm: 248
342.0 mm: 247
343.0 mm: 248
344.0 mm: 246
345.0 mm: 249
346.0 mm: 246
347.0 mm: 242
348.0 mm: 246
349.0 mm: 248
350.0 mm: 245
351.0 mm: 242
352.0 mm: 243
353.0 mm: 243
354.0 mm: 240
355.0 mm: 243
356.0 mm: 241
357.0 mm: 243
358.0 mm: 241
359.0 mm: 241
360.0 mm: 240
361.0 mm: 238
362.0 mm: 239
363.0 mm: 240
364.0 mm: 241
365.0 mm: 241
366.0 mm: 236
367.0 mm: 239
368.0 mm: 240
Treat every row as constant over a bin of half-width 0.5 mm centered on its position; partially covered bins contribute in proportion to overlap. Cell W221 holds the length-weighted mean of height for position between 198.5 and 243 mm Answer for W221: 272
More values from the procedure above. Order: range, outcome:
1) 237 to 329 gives 262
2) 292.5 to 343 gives 255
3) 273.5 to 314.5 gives 263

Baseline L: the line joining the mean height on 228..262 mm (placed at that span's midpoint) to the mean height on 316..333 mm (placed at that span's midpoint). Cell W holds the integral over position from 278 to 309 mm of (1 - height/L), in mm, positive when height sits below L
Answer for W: -0.78 mm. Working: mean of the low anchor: 266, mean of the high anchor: 252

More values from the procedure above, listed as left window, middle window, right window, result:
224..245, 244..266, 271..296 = 0.0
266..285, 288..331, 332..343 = 0.0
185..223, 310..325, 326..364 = 0.1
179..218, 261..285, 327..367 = -0.3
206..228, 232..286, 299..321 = 0.4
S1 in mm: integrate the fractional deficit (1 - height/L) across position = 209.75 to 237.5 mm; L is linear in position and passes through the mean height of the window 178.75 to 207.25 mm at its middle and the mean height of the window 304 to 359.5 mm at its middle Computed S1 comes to 0.0 mm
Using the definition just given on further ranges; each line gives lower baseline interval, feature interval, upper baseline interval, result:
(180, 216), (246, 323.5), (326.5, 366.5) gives -0.85 mm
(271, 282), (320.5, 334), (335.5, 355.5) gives -0.07 mm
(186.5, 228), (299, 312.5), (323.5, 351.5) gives -0.16 mm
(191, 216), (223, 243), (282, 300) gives 0.49 mm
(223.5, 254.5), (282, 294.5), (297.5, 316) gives -0.24 mm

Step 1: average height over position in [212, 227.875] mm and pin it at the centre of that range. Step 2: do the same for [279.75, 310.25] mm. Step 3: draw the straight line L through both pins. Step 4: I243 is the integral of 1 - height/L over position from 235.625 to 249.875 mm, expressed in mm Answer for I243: 0.4 mm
